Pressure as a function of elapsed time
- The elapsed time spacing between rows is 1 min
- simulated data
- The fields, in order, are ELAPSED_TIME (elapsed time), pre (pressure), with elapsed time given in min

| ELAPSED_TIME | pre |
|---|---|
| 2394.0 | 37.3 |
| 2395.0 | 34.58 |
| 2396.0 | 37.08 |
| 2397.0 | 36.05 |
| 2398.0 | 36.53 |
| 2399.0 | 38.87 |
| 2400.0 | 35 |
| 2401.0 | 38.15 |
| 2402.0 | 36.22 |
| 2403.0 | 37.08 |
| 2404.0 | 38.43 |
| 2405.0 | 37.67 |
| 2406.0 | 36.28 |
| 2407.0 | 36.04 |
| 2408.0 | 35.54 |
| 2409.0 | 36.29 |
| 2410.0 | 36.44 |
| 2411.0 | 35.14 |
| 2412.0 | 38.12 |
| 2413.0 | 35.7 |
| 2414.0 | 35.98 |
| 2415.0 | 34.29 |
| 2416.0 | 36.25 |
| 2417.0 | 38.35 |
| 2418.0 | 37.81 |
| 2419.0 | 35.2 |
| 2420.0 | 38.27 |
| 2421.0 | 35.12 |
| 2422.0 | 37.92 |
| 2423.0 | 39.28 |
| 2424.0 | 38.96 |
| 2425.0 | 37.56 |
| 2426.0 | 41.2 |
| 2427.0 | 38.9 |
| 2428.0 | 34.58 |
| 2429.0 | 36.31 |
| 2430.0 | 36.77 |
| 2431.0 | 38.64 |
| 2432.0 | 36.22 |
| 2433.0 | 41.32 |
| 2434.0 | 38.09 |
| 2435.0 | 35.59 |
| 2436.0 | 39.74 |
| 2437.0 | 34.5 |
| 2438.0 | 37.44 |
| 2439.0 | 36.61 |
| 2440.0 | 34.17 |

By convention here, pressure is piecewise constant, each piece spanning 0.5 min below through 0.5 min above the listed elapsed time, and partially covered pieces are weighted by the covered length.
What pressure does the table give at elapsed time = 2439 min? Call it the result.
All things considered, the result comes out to 36.61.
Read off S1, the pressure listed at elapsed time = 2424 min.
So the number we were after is 38.96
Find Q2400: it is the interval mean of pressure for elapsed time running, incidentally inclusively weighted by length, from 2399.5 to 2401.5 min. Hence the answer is 36.6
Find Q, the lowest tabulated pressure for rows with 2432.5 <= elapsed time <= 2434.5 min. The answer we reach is 38.09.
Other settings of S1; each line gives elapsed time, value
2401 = 38.15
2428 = 34.58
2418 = 37.81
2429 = 36.31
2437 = 34.5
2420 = 38.27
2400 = 35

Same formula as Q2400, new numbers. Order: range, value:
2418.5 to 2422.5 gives 36.6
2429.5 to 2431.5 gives 37.7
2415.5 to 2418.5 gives 37.5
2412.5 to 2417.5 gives 36.1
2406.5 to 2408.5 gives 35.8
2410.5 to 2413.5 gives 36.3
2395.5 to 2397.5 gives 36.6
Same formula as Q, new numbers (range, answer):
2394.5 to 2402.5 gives 34.58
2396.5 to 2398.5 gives 36.05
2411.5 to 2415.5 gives 34.29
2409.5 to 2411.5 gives 35.14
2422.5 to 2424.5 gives 38.96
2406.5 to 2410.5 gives 35.54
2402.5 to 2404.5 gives 37.08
